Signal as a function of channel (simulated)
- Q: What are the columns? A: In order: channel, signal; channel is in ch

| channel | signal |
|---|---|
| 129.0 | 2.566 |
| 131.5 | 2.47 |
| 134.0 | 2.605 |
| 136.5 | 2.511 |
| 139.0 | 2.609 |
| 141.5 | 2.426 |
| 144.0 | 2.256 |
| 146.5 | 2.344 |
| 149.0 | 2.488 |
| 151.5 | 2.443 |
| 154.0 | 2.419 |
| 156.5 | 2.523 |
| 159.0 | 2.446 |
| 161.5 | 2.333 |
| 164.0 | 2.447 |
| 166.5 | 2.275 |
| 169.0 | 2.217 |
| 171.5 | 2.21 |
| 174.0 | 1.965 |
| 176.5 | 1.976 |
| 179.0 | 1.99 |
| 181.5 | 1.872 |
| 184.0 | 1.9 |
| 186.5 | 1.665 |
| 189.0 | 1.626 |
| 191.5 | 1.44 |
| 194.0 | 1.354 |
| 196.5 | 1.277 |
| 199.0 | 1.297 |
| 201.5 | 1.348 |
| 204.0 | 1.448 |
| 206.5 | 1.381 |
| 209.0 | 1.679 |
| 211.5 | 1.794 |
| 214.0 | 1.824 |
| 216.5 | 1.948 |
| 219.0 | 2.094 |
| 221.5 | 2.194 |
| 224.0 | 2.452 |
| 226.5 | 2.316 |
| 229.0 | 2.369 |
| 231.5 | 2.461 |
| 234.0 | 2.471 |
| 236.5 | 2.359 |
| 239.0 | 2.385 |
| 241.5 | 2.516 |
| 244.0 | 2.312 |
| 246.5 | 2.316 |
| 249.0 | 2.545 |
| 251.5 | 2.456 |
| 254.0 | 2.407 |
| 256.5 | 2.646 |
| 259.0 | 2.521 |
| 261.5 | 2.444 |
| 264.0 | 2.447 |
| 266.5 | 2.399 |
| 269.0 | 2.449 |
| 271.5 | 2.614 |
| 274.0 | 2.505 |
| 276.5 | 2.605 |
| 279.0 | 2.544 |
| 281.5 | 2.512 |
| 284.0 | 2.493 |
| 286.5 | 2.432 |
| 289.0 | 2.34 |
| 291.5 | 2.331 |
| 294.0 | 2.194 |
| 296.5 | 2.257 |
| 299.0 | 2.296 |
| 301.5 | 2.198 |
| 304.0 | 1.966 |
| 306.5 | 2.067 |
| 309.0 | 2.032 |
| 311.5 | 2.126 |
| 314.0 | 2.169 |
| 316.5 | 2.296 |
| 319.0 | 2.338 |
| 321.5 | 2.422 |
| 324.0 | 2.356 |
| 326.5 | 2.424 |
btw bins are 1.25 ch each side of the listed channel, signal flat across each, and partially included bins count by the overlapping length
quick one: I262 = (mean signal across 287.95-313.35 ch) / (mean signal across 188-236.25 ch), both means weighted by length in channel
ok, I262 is 1.2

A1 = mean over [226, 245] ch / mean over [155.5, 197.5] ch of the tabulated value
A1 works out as 1.2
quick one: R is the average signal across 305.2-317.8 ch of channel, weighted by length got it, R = 2.14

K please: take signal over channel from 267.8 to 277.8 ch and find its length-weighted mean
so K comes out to 2.54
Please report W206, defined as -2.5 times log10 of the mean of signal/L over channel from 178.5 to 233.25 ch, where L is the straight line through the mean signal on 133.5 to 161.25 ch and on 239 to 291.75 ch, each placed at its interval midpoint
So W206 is 0.33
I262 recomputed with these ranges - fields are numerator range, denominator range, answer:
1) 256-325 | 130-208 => 1.15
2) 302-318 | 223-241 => 0.88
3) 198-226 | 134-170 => 0.74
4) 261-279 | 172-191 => 1.35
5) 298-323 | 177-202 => 1.37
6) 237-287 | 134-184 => 1.08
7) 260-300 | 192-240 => 1.27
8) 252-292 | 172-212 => 1.52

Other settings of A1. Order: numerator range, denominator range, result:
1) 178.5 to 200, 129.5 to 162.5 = 0.65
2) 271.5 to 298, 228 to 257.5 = 1.00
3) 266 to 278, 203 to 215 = 1.55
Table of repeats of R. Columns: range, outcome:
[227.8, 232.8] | 2.42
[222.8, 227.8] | 2.38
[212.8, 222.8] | 2.02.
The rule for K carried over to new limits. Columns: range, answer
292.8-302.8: 2.24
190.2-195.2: 1.4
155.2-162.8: 2.43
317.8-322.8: 2.38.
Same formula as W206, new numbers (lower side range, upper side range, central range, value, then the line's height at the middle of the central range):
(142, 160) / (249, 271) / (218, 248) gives 0.05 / 2.46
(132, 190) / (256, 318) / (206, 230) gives 0.14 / 2.29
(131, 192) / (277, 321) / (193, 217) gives 0.42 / 2.24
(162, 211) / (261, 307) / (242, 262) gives -0.13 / 2.18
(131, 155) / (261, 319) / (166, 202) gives 0.35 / 2.42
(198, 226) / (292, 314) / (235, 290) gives -0.23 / 1.99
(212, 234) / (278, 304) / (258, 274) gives -0.09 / 2.29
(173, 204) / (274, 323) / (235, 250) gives -0.22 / 1.96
